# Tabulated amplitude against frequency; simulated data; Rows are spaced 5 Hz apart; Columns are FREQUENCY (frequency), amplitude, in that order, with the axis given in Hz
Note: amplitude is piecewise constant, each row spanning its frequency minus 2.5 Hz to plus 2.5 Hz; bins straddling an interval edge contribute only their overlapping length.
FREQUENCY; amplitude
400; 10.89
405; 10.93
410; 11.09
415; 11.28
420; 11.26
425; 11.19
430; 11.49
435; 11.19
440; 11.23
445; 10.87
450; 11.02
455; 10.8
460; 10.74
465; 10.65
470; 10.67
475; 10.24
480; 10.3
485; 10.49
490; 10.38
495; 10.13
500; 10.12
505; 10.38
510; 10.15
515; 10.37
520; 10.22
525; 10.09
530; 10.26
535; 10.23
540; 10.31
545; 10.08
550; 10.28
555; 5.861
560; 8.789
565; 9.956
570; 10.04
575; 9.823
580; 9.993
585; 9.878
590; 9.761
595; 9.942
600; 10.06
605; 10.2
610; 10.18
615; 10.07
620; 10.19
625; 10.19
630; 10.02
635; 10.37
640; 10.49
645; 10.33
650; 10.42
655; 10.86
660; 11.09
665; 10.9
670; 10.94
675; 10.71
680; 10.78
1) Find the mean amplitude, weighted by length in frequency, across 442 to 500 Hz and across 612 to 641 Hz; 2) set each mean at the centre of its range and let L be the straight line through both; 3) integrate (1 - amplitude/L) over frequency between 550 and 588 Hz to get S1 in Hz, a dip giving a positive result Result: 3.9 Hz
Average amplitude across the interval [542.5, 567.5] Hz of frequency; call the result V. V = 8.99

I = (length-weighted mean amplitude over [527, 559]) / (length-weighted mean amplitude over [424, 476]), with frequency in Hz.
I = 0.87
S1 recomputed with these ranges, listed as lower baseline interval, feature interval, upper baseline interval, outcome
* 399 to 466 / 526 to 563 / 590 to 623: 3.5 Hz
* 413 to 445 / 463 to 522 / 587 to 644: 2.9 Hz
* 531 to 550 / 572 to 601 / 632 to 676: 1.4 Hz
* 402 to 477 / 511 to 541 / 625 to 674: 1.6 Hz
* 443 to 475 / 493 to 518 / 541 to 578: -0.4 Hz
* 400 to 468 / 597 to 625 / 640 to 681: 1.7 Hz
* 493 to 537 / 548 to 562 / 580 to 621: 2.6 Hz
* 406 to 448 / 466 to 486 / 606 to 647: 0.9 Hz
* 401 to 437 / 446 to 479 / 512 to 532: 0.3 Hz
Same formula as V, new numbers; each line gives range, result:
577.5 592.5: 9.88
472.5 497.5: 10.3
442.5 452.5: 10.9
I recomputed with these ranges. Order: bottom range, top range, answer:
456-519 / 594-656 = 0.99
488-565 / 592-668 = 1.05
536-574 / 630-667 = 1.13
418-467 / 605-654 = 0.93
